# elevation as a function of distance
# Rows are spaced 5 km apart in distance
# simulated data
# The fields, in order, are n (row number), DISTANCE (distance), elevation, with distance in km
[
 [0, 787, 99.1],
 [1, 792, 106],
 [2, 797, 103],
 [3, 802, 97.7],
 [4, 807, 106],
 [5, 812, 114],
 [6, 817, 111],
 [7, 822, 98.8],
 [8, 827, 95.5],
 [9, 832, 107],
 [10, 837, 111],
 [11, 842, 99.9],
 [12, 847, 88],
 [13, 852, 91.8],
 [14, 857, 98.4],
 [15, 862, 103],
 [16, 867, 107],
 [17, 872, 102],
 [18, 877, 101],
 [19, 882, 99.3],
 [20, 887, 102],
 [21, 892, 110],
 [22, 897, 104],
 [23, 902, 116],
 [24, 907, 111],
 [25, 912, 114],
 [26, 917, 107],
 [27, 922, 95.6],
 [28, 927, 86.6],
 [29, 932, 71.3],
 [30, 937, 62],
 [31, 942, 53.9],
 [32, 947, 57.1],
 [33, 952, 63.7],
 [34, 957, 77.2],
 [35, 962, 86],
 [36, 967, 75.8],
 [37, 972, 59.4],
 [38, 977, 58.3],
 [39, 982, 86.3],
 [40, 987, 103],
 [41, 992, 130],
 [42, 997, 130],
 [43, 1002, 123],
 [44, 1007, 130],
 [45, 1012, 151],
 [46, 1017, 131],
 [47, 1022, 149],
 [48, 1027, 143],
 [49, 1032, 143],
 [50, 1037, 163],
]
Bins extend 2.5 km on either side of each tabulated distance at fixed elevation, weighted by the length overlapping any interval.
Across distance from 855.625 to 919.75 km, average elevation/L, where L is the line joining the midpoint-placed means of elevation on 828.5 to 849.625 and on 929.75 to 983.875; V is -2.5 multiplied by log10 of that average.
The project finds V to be -0.21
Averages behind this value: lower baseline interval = 101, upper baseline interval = 68.1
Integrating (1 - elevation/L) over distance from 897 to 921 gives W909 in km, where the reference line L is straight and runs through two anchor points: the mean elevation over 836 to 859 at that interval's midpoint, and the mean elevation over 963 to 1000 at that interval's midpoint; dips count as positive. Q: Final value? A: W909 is -3.9 km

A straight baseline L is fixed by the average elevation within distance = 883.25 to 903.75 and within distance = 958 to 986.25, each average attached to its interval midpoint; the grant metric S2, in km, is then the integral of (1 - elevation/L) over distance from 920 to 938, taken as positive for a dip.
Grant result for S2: 2.6 km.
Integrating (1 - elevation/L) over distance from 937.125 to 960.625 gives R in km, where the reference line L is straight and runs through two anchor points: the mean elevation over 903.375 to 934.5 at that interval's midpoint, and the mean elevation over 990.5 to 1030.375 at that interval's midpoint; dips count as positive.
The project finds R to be 9.9 km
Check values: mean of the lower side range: 98.2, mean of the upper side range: 136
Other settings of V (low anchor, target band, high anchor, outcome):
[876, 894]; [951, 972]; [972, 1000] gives 0.31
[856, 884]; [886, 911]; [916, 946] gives -0.21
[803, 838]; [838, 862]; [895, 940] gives 0.07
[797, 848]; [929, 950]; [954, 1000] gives 0.44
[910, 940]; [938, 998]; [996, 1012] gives 0.38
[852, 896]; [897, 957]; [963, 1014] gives 0.20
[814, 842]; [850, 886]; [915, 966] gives -0.07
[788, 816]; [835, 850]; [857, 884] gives 0.05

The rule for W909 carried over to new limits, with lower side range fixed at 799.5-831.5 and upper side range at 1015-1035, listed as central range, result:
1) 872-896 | 2.8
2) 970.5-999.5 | 8.5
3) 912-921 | 1.1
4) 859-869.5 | 0.8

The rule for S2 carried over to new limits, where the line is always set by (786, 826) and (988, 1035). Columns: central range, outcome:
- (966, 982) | 7.8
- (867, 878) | 1.1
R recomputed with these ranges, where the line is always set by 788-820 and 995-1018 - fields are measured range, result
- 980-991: 2.58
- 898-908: 0.57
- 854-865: 1.24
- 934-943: 4.69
